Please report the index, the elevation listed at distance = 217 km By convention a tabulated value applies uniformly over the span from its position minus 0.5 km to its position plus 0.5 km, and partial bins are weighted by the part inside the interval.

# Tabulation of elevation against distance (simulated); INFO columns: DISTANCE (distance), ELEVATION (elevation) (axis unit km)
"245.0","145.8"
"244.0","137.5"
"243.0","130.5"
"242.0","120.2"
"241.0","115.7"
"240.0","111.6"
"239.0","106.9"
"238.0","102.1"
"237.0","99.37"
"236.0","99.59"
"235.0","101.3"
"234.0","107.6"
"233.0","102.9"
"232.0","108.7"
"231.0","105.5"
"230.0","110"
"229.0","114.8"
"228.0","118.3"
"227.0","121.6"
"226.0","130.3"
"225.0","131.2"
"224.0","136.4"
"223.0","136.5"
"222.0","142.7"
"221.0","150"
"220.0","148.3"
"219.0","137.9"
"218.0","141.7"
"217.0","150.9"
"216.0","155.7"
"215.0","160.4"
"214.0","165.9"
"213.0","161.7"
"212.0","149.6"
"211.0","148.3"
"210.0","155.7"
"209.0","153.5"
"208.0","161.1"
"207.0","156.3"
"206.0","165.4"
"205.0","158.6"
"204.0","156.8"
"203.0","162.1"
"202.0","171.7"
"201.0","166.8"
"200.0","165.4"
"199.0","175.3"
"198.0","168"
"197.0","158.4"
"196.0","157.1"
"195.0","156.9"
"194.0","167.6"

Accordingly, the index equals 150.9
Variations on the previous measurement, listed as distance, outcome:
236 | 99.59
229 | 114.8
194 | 167.6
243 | 130.5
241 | 115.7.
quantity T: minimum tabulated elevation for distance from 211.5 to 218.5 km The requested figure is 141.7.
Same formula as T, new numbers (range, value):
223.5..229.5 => 114.8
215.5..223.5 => 136.5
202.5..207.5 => 156.3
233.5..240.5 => 99.37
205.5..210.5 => 153.5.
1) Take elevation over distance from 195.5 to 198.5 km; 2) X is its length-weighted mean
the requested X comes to 161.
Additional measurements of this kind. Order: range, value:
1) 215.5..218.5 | 149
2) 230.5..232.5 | 107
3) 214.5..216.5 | 158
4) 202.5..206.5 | 161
